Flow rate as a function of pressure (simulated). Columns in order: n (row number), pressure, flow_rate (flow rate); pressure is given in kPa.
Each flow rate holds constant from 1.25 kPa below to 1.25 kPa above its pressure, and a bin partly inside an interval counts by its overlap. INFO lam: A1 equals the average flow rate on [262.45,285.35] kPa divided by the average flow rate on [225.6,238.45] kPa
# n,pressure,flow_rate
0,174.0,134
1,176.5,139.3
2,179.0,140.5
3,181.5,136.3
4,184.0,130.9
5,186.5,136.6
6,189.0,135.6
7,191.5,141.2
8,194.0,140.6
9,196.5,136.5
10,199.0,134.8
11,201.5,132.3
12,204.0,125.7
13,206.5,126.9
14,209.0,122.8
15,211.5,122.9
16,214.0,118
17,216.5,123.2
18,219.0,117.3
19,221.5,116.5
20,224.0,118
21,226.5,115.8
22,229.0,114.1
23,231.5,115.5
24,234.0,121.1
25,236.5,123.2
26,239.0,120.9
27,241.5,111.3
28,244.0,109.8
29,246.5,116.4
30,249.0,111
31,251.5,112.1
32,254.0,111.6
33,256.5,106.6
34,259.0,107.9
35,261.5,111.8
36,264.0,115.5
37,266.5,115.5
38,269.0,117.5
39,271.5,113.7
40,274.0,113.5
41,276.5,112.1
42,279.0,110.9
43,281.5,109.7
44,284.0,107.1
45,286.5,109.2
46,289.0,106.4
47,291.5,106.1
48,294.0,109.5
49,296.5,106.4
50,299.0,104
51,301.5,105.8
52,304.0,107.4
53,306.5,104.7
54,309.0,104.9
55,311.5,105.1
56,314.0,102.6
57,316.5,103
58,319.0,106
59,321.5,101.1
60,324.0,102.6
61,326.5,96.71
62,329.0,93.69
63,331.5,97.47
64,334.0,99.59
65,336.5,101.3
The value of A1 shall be 0.95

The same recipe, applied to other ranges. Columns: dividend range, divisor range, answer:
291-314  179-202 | 0.78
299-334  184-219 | 0.79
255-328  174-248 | 0.86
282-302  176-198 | 0.78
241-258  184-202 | 0.81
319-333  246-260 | 0.89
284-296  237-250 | 0.94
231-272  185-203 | 0.84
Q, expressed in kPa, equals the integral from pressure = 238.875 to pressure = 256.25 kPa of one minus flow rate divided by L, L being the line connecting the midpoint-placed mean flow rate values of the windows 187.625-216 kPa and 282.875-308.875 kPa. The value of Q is 0.9 kPa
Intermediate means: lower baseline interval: 130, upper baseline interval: 107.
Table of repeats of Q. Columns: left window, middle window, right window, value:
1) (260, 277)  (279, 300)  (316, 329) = 0.3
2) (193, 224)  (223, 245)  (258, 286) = 0.7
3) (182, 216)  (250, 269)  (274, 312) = 0.6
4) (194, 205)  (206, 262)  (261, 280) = 3.5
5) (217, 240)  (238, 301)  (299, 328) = 0.1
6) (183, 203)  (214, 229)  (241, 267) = 0.8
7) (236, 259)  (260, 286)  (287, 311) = -0.7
